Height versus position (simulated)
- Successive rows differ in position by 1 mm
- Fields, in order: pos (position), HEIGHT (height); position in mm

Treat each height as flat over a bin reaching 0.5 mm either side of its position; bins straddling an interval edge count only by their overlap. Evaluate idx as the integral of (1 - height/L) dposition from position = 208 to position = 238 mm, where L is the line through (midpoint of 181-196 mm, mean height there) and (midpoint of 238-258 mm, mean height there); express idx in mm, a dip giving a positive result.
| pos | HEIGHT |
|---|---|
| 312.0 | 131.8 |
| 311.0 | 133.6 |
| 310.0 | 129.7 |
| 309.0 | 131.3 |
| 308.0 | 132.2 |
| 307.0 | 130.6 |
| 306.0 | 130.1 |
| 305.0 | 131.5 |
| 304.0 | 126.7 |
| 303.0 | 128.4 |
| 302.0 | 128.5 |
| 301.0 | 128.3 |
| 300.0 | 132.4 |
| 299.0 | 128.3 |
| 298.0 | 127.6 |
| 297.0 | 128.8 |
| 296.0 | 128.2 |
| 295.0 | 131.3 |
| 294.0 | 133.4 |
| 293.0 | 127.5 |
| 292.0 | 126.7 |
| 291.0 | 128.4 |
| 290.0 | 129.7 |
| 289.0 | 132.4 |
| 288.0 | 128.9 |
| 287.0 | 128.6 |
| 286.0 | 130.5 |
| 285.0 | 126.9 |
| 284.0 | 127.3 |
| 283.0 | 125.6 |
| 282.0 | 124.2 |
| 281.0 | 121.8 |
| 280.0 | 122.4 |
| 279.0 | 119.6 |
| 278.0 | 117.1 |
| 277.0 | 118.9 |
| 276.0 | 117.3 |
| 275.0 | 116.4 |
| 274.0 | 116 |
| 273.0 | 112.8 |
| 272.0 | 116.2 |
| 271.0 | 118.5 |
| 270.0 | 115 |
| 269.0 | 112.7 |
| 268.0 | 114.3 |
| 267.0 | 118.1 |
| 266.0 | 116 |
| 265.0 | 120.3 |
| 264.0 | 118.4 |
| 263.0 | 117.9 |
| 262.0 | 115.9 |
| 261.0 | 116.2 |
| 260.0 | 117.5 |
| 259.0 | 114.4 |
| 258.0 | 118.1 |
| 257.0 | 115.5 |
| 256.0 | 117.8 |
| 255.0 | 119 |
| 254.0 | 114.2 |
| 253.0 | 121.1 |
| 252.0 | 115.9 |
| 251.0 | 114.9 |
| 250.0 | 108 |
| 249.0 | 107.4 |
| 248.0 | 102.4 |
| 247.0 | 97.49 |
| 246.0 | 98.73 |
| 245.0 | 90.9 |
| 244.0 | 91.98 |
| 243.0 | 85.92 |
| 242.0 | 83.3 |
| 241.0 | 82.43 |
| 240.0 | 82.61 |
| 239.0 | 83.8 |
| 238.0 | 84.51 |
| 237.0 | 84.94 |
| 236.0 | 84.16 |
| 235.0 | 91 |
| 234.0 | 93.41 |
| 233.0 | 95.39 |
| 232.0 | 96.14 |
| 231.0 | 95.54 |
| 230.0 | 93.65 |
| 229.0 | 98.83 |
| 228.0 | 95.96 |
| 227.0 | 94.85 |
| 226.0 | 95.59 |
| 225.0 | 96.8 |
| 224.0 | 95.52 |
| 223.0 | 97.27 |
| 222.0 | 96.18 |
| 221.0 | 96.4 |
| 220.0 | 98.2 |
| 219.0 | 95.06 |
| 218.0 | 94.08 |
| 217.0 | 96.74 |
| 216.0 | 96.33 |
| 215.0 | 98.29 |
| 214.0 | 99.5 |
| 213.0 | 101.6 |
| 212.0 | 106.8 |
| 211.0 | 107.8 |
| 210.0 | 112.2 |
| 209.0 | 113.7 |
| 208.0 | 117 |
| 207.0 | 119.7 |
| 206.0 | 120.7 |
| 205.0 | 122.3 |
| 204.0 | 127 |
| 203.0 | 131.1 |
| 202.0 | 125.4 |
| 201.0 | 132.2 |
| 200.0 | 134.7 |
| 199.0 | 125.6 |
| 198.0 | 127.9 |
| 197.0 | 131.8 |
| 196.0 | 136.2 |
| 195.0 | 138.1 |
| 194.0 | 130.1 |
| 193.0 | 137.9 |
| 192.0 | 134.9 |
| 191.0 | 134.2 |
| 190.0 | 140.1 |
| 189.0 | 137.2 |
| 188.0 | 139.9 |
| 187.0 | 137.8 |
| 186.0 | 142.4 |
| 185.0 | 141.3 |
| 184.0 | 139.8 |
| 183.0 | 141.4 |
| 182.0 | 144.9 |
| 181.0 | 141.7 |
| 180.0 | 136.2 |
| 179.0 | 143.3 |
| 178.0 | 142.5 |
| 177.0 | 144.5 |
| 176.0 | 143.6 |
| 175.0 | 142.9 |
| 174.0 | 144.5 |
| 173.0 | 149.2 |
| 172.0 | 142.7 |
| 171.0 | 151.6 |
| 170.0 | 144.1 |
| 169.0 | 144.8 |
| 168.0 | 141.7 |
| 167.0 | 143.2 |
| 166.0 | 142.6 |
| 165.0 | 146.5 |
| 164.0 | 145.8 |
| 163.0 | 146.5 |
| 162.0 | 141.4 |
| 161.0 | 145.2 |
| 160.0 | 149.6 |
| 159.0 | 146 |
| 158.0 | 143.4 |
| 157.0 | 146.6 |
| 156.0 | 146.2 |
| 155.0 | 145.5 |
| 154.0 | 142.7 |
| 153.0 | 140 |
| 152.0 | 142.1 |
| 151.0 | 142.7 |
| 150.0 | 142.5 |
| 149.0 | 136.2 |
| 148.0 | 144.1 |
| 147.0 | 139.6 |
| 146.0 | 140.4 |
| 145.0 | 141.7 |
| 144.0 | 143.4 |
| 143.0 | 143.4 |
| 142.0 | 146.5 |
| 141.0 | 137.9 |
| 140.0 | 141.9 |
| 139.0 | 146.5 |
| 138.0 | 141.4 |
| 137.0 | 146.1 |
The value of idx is 5.1 mm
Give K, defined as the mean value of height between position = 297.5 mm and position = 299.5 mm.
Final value 128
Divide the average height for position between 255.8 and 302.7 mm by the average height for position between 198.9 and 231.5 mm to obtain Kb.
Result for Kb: 1.15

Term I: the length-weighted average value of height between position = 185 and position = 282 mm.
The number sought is 111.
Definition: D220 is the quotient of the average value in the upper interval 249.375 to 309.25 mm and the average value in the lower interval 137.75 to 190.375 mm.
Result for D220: 0.9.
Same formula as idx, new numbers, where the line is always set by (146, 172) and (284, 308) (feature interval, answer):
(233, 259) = 6.72 mm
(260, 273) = 1.57 mm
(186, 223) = 5.29 mm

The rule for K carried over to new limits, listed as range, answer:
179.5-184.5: 141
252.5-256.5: 118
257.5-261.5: 117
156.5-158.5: 145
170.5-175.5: 146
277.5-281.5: 120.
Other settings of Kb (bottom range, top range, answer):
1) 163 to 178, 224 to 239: 0.64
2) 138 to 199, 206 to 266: 0.72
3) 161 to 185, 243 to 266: 0.77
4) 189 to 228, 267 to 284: 1.03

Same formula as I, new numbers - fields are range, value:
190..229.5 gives 114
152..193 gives 143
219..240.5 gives 92.9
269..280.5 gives 117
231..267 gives 103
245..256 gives 109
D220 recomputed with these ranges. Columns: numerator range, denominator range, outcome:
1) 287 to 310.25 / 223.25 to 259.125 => 1.31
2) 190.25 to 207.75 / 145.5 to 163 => 0.91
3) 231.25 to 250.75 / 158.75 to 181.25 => 0.64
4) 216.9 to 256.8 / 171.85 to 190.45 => 0.69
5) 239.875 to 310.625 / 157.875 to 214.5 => 0.88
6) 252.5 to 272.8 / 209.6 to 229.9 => 1.19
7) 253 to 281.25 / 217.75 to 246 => 1.27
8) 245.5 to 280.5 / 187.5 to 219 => 0.95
